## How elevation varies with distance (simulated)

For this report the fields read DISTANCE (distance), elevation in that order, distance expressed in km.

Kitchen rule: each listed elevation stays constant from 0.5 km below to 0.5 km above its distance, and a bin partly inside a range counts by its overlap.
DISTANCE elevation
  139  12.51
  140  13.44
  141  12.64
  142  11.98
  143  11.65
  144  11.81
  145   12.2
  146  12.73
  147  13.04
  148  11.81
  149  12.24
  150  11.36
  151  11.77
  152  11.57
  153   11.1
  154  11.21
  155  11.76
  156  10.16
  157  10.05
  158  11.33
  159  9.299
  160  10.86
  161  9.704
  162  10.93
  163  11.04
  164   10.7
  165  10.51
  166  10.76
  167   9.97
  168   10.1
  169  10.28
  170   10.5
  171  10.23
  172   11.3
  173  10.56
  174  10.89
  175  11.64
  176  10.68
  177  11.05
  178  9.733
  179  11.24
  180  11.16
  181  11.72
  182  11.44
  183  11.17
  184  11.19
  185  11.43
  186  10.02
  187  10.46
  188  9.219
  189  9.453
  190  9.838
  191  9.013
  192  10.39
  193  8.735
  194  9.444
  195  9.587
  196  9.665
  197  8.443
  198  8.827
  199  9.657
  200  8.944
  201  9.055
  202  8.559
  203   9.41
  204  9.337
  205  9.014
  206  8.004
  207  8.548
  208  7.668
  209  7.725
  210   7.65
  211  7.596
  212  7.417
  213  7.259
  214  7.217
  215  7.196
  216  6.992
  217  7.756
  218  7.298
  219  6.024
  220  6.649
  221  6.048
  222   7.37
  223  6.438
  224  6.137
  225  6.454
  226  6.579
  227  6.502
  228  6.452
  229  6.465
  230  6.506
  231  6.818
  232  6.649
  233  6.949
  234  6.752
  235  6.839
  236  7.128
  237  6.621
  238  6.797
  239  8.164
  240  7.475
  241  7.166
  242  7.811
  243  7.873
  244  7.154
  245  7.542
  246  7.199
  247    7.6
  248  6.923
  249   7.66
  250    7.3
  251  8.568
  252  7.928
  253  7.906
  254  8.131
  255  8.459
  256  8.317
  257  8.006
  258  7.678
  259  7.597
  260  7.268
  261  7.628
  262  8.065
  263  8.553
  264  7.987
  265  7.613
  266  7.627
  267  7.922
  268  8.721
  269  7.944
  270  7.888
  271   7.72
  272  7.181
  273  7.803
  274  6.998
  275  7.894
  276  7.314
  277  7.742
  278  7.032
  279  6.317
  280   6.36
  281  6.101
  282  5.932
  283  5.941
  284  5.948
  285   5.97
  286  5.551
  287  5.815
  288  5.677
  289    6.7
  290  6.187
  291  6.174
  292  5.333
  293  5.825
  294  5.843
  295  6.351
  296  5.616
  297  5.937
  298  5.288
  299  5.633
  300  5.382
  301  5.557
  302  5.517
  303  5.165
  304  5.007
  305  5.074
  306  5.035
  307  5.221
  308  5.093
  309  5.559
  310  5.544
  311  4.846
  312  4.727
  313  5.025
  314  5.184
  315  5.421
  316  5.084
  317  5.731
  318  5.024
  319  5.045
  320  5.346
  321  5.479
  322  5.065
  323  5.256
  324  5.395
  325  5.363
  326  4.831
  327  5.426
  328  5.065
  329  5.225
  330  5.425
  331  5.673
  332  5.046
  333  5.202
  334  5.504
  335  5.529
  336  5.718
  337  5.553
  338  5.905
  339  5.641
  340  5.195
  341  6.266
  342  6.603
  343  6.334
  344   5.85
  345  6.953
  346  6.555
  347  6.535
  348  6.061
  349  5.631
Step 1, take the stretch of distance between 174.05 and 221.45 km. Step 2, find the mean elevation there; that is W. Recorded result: 9.1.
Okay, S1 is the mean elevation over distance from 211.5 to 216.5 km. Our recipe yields 7.22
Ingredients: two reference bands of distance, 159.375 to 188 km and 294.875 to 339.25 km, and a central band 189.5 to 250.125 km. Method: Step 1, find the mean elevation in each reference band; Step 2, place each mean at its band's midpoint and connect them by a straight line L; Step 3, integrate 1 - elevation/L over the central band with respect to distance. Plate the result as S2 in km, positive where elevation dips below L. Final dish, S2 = 8.9 km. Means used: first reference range 10.7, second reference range 5.34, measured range 7.68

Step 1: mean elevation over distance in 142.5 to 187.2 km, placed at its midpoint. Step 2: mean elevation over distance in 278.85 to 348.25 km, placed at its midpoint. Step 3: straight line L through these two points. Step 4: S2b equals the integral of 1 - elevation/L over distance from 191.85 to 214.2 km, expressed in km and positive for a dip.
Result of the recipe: 2.43 km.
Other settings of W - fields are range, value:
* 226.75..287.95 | 7.27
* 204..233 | 7.12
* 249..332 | 6.33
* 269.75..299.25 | 6.4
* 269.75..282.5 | 7.08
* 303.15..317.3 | 5.17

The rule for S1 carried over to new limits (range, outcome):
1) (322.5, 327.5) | 5.25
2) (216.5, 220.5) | 6.93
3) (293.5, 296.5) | 5.94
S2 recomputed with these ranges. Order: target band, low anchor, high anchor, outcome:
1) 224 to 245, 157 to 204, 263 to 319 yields 3.2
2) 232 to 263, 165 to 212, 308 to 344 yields 1.3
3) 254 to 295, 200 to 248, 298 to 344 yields -4.8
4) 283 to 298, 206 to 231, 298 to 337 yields -0.4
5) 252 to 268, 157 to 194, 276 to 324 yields -1.7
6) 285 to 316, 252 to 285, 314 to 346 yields 4.6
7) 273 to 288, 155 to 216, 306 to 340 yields 0.4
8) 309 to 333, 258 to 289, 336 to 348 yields 4.4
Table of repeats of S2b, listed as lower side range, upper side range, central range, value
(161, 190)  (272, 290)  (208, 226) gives 4.0 km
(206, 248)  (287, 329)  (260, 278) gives -4.4 km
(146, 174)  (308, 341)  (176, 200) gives -0.3 km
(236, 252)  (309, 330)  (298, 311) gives 0.8 km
